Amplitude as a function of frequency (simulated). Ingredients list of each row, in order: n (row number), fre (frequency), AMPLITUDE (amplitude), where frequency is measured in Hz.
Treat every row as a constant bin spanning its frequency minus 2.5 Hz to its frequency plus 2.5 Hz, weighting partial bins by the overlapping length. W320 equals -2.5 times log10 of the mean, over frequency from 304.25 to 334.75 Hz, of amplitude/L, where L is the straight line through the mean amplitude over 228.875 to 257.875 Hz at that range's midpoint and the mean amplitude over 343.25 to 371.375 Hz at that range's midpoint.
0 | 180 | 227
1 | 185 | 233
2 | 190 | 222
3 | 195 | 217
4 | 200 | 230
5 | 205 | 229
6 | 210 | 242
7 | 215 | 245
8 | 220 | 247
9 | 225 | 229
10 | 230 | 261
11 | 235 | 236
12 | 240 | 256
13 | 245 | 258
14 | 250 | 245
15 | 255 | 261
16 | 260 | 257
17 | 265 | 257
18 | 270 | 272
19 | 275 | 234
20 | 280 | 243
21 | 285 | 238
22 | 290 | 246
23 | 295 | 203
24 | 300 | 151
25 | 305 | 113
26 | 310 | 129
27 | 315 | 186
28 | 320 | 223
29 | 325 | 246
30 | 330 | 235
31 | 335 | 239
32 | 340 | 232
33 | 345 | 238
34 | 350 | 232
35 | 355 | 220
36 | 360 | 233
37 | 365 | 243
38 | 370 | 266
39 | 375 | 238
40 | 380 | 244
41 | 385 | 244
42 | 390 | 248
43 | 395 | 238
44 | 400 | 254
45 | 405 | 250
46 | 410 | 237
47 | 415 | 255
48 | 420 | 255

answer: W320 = 0.23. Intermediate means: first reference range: 252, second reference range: 238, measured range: 197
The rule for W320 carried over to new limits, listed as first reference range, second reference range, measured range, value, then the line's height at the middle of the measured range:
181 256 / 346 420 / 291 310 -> 0.45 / 242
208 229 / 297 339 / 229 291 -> -0.14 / 221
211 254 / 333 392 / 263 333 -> 0.15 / 244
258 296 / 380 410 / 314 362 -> 0.07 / 245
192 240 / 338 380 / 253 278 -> -0.08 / 238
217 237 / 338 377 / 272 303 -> 0.11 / 241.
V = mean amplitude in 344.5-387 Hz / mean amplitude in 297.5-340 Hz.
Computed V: 1.2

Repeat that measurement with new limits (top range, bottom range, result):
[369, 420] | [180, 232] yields 1.05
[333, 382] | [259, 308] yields 1.09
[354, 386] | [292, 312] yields 1.59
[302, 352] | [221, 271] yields 0.82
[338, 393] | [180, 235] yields 1.02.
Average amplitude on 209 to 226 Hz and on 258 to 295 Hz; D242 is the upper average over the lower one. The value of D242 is 1.0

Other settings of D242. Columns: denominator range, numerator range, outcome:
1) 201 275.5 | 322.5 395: 0.96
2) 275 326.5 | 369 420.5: 1.25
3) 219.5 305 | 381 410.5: 1.04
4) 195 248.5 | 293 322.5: 0.69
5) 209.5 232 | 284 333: 0.80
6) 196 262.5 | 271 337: 0.85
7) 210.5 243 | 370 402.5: 1.00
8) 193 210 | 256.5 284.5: 1.10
